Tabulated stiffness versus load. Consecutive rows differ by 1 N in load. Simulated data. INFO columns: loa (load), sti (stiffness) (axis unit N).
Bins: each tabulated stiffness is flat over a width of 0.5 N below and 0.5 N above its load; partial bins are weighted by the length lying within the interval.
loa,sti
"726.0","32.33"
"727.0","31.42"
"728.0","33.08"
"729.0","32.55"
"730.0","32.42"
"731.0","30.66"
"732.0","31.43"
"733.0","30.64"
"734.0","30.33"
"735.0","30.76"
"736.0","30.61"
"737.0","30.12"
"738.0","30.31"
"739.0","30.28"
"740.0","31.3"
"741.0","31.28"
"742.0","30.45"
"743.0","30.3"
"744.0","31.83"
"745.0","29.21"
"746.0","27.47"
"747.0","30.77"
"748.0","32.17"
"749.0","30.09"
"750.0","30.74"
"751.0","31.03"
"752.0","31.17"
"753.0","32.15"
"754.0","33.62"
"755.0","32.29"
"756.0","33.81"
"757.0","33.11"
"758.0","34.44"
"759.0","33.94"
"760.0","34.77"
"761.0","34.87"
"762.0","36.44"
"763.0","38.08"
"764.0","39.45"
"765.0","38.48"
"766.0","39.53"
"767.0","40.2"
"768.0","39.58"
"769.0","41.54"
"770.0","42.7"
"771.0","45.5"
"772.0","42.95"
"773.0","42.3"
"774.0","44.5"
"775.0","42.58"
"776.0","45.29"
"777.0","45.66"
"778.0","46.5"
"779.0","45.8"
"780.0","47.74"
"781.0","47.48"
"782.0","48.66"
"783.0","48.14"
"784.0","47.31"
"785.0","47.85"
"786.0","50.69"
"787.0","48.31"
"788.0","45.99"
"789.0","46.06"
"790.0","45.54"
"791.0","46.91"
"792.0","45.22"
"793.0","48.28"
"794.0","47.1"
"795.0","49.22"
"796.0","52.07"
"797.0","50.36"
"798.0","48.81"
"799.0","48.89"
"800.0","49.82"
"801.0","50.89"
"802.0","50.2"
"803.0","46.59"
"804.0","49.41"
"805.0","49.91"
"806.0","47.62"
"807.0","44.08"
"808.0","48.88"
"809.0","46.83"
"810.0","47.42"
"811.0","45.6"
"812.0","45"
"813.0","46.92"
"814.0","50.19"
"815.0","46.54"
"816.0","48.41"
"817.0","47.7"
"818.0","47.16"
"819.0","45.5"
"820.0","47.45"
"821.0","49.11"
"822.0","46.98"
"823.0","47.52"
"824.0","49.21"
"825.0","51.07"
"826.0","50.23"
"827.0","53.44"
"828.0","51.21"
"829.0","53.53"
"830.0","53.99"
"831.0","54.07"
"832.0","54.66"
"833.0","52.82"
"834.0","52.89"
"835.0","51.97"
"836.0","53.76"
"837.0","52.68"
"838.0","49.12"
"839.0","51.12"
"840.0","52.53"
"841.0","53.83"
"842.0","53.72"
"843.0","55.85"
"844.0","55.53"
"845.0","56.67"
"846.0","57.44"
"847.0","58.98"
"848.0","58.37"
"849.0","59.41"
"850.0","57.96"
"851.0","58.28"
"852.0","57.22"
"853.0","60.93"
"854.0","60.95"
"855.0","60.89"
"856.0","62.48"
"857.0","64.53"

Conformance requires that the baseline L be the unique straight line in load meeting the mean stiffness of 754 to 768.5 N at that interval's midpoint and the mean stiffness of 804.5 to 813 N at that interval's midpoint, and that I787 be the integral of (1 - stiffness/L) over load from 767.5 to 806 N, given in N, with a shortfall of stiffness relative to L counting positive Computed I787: -4.55 N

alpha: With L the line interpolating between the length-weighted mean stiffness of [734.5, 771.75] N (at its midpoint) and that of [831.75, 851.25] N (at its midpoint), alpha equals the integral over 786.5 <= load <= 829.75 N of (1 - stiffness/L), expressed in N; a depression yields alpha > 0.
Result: -1.4 N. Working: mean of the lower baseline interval 34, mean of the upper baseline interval 54.8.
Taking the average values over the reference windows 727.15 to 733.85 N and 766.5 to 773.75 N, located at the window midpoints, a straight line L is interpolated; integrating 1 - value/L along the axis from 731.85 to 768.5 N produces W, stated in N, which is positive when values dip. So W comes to 4.0 N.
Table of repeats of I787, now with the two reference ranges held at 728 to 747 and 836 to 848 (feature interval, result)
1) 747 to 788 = -2.4 N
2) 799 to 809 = -0.6 N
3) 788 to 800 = -1.2 N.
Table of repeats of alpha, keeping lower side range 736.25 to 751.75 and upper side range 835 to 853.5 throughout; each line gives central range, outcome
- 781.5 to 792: -1.59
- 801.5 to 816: -0.26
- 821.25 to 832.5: -0.02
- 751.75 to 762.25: 0.03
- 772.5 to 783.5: -1.92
